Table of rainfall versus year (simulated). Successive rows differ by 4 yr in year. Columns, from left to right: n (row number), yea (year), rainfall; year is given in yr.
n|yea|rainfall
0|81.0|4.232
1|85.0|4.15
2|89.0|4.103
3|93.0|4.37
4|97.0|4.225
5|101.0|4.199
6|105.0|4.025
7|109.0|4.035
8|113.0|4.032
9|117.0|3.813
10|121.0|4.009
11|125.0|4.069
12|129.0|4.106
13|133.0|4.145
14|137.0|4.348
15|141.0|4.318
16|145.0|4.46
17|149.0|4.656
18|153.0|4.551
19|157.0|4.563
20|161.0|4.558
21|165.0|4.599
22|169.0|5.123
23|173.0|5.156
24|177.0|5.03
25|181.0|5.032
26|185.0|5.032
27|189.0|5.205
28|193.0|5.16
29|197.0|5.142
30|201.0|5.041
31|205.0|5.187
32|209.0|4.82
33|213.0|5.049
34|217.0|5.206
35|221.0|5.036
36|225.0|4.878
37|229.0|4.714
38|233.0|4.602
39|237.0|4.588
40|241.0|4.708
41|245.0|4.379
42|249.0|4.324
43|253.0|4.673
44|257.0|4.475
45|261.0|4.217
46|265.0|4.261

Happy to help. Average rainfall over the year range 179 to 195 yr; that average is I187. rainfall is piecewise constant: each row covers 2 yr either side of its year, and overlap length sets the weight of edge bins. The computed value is 5.11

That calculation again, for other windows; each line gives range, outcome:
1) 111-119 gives 3.92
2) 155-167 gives 4.57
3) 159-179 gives 4.89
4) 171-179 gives 5.09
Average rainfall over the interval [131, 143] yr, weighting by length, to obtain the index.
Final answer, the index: 4.27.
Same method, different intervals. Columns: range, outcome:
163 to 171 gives 4.86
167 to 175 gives 5.14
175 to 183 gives 5.03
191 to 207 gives 5.13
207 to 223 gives 5.03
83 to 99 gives 4.21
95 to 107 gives 4.15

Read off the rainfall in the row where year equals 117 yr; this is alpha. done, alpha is 3.813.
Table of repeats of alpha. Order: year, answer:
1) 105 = 4.025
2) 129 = 4.106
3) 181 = 5.032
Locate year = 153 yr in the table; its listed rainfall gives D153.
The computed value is 4.551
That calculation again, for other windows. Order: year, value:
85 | 4.15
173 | 5.156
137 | 4.348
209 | 4.82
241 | 4.708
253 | 4.673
